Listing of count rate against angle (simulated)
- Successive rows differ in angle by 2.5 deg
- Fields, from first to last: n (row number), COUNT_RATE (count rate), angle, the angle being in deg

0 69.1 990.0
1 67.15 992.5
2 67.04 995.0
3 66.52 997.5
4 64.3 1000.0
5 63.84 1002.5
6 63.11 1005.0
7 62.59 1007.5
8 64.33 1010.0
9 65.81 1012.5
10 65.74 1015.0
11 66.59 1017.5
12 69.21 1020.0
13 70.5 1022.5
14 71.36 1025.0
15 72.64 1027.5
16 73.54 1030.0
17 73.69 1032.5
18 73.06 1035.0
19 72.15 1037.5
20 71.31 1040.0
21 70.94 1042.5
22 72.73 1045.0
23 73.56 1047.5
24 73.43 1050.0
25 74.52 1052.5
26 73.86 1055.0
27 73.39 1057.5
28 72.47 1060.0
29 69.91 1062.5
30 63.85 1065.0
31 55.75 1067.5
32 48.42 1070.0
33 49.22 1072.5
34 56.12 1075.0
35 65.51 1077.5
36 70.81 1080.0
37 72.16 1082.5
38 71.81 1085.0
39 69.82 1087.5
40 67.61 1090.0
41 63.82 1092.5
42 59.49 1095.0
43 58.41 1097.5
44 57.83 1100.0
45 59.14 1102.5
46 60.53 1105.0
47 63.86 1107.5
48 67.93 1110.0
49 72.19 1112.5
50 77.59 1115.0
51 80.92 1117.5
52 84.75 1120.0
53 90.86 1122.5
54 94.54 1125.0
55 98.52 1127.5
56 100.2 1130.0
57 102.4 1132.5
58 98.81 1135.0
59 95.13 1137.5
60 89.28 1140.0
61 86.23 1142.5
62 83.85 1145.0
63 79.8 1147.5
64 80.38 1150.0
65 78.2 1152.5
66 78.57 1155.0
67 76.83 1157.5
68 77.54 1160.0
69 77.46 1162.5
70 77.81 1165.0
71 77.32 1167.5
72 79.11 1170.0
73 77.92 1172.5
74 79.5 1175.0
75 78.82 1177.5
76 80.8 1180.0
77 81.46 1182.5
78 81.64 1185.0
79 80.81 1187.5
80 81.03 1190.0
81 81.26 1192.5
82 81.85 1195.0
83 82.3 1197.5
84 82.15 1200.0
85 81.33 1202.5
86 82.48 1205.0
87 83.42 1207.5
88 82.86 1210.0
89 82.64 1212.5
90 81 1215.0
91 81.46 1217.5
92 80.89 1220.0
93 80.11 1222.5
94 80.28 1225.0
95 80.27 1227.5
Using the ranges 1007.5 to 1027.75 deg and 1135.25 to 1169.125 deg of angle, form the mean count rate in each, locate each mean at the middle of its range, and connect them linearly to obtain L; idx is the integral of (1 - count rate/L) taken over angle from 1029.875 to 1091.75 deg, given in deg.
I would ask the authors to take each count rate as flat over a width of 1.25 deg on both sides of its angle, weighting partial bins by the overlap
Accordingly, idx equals 3.3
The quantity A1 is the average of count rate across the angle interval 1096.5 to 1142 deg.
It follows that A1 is 80.9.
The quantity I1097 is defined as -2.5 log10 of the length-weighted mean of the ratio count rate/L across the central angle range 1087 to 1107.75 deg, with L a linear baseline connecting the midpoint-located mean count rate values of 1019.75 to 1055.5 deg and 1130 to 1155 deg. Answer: 0.30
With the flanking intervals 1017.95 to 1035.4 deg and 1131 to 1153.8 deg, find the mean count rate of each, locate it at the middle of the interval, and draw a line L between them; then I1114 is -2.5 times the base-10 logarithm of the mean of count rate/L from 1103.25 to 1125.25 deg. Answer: 0.12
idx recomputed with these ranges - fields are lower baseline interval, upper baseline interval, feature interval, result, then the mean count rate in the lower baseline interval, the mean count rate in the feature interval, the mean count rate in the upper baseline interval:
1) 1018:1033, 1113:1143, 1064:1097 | 7.9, 71.5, 62.5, 91.3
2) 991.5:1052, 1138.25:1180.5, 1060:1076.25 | 3.2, 69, 58.4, 80.1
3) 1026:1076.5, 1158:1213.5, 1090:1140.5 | -2.8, 68.2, 78.4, 80.5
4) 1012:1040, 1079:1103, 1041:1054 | -0.8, 70.6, 73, 65.2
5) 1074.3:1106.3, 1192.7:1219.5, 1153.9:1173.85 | -0.6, 64.2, 77.8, 82.1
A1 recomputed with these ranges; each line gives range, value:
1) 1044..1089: 67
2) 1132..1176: 82.8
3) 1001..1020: 64.9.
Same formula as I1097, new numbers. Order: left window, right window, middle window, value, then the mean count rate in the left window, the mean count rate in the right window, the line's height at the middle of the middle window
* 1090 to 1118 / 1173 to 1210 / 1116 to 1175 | -0.18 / 65.3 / 81.3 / 72.9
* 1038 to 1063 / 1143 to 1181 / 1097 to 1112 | 0.22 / 72.7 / 79.1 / 75.8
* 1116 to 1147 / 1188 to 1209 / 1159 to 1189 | 0.08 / 91.7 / 81.9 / 85.5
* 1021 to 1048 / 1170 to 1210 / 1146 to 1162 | 0.01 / 72.3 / 81.1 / 79.1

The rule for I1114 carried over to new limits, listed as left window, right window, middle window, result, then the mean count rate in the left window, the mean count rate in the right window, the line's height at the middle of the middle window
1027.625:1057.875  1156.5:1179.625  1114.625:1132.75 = -0.194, 73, 78.2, 76.3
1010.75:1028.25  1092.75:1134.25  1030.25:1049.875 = -0.034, 68.6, 76.8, 70.4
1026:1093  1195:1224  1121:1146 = -0.245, 68.4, 81.9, 75.1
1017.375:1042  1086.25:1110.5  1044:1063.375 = -0.070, 71.6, 62.7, 68.5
